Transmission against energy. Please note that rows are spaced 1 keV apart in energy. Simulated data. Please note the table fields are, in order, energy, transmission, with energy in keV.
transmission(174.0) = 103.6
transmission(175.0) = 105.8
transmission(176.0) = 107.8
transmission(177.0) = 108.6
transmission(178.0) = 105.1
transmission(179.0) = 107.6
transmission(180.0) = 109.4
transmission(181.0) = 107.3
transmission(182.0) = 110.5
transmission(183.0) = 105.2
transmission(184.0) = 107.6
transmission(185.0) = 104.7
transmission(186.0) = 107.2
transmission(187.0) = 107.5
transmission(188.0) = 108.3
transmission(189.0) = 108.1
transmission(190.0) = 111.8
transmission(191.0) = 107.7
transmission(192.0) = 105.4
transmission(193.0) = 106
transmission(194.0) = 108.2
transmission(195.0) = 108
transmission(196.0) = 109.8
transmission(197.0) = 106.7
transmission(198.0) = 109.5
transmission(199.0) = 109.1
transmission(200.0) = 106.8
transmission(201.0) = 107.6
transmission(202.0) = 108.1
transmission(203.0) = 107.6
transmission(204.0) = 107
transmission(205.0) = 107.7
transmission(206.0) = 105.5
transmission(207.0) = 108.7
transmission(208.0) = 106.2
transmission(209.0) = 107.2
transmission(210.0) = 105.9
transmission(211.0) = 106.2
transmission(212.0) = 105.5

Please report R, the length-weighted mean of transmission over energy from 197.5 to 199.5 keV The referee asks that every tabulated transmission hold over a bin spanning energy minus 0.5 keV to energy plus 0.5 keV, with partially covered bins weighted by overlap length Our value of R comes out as 109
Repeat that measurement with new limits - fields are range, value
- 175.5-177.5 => 108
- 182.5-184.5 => 106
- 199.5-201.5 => 107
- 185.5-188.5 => 108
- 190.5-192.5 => 107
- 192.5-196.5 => 108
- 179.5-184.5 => 108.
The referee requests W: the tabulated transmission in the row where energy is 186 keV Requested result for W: 107.2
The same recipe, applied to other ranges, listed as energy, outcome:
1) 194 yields 108.2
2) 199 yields 109.1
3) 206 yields 105.5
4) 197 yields 106.7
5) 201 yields 107.6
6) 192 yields 105.4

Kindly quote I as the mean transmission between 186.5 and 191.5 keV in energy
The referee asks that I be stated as 109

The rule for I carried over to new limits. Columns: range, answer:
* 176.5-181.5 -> 108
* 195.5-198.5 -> 109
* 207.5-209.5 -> 107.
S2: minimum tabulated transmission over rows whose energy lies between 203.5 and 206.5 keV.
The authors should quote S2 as 105.5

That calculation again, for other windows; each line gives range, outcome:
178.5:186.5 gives 104.7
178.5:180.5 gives 107.6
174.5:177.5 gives 105.8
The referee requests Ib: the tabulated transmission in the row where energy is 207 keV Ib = 108.7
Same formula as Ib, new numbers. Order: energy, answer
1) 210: 105.9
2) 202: 108.1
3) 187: 107.5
